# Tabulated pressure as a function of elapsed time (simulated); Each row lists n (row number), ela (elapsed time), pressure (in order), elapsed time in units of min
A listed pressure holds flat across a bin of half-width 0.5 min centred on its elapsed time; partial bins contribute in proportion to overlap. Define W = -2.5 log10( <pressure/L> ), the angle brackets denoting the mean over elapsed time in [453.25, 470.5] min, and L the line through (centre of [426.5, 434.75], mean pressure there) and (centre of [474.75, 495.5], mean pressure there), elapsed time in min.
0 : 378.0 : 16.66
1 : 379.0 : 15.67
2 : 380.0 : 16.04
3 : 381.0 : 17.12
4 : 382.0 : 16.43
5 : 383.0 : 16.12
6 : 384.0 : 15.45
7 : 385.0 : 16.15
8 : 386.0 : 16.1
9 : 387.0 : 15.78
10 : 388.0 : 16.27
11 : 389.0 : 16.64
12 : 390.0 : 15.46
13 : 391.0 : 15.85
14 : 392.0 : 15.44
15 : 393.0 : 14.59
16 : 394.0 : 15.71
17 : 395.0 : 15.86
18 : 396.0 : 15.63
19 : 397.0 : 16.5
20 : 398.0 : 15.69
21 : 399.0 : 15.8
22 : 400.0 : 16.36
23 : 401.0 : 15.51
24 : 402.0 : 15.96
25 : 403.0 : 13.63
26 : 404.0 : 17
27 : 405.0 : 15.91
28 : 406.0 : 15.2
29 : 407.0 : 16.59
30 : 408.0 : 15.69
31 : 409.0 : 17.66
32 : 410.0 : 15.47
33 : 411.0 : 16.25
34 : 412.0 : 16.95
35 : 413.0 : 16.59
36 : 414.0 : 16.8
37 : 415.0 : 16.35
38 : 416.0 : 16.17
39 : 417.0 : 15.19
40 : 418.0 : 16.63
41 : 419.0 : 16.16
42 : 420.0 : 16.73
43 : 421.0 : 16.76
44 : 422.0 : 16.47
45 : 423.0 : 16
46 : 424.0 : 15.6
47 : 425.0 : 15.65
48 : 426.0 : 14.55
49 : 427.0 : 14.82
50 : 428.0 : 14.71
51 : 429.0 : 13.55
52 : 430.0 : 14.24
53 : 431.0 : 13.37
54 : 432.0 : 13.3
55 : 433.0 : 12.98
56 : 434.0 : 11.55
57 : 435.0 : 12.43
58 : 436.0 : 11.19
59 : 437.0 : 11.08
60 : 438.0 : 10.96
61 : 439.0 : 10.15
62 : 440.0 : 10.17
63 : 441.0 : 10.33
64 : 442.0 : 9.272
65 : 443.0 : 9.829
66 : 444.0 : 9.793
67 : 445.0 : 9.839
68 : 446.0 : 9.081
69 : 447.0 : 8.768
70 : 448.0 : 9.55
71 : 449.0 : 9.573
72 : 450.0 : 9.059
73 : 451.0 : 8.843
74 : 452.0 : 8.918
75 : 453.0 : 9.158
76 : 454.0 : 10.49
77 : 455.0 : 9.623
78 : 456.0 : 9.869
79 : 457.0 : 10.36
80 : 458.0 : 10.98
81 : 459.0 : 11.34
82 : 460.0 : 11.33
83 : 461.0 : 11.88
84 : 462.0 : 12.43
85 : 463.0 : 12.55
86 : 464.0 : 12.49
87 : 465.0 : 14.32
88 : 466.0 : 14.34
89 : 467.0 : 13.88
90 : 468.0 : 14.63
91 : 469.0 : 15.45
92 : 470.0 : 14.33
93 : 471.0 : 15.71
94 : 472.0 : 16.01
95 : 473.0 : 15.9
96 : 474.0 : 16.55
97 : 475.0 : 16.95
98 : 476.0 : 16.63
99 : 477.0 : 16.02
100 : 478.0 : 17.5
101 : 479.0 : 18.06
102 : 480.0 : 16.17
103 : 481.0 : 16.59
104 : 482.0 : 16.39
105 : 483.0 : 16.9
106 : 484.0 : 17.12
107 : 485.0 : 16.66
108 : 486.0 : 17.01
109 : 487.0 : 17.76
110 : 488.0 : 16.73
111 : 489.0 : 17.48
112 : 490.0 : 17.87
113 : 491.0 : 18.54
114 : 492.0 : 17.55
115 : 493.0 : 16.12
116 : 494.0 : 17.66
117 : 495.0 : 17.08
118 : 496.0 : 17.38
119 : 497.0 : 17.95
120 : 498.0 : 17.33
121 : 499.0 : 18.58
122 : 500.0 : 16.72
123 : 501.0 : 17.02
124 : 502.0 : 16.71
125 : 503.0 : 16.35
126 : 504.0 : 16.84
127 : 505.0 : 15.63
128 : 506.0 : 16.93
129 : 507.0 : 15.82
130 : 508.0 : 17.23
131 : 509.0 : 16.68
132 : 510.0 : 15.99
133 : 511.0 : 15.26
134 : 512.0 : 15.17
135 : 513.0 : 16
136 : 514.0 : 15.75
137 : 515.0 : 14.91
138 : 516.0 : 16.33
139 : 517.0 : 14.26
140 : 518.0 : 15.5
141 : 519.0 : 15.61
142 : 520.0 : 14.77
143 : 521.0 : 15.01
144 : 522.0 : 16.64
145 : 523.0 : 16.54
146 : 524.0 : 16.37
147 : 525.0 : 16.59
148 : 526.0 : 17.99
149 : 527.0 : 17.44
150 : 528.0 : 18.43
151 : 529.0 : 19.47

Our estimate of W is 0.257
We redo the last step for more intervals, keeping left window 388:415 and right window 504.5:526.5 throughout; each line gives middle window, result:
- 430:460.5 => 0.454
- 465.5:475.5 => 0.040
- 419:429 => 0.024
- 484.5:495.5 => -0.089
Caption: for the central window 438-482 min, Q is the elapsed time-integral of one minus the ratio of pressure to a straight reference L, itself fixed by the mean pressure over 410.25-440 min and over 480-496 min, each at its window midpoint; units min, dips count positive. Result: 9.9 min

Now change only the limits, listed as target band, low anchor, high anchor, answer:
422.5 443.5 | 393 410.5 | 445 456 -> -1.6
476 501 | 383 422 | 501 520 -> -1.9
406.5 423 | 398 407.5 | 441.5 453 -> -2.8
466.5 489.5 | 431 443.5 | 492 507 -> -2.1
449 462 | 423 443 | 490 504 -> 3.7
